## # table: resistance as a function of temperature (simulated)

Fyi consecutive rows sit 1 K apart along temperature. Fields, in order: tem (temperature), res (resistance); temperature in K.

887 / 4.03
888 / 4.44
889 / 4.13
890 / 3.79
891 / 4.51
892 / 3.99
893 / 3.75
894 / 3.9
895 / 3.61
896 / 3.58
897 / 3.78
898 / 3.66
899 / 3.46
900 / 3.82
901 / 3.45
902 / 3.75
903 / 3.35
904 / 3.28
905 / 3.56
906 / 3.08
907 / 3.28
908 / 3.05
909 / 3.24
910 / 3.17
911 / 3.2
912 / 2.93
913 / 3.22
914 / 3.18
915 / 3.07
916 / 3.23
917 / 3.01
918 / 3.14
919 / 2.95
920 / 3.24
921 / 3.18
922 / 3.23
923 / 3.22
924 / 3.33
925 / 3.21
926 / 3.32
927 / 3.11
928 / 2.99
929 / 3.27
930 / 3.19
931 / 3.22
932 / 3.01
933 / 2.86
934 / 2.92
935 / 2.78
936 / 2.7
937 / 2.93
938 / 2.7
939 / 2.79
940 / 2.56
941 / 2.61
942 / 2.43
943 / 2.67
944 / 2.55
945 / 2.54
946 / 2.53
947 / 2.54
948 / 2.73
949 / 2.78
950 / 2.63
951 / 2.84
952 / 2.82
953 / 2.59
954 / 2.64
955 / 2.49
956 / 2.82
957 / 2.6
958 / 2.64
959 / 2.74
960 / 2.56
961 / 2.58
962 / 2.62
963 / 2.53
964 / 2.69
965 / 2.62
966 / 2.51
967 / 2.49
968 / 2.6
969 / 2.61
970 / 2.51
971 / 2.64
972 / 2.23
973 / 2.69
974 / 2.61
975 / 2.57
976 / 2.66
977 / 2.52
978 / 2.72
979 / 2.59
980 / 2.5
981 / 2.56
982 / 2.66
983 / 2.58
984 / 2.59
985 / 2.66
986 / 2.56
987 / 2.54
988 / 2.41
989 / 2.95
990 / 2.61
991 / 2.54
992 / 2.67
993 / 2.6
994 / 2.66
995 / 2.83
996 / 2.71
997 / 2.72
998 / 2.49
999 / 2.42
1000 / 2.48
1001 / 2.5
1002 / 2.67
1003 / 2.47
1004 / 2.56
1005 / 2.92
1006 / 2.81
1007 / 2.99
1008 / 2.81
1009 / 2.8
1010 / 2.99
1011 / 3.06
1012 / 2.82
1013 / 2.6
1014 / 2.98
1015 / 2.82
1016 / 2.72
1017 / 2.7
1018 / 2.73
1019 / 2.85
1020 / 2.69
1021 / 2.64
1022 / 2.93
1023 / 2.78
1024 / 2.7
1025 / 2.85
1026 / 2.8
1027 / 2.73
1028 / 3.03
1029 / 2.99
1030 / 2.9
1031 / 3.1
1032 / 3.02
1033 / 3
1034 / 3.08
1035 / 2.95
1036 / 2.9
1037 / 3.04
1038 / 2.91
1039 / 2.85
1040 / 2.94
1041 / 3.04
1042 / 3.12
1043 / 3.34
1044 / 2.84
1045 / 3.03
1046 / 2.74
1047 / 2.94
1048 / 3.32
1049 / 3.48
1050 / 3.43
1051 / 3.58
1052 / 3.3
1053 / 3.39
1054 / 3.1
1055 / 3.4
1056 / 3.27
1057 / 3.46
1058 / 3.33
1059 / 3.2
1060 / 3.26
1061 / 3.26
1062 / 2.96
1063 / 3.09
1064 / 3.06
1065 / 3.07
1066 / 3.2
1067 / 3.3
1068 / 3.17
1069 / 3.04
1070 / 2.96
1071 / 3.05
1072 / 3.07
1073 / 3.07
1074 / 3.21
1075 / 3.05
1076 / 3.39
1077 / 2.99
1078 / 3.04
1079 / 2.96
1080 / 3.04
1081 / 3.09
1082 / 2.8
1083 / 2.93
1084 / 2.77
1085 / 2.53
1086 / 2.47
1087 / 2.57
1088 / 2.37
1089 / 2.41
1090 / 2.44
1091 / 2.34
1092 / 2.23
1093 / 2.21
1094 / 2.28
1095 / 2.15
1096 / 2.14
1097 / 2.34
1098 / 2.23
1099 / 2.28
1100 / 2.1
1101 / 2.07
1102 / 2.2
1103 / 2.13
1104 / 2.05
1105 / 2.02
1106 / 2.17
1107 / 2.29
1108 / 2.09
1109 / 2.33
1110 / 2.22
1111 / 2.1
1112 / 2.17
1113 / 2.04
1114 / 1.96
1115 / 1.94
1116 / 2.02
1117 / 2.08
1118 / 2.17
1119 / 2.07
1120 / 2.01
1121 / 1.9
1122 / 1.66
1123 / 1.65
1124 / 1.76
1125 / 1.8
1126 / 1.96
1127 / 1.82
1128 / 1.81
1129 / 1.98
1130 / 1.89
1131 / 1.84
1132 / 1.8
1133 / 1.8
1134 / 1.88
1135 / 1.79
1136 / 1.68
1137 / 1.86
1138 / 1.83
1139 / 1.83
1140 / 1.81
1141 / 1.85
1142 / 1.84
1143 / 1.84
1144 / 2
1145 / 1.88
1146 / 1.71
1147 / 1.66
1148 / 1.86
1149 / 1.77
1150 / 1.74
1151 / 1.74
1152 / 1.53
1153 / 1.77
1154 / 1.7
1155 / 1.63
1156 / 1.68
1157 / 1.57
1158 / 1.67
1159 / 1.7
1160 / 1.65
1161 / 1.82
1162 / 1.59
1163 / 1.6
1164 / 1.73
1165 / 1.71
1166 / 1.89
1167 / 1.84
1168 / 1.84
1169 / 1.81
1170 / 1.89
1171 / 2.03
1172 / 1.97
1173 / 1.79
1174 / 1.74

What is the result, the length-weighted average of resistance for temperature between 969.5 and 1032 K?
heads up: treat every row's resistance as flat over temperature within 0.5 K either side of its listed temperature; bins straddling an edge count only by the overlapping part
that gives 2.7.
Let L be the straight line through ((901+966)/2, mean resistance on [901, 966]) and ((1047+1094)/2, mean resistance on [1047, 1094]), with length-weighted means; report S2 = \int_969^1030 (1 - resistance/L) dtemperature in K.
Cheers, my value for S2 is 5.6 K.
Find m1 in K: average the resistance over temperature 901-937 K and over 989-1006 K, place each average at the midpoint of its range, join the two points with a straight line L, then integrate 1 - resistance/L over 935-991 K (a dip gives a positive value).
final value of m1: 4.7 K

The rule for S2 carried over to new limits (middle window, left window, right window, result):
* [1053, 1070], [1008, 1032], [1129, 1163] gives -4.87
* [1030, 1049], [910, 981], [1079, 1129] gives -4.39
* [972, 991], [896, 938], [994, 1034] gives 2.14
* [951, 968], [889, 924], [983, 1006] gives 1.79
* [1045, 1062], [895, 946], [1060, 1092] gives -1.81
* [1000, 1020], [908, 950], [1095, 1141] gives -1.77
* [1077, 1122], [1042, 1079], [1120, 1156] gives 3.16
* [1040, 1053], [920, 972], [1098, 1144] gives -4.88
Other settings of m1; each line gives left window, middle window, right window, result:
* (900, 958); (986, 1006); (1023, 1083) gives 2.74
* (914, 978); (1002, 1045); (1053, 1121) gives -2.83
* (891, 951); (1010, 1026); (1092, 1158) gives -1.44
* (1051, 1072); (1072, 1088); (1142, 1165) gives -0.04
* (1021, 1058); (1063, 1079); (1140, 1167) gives -2.44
